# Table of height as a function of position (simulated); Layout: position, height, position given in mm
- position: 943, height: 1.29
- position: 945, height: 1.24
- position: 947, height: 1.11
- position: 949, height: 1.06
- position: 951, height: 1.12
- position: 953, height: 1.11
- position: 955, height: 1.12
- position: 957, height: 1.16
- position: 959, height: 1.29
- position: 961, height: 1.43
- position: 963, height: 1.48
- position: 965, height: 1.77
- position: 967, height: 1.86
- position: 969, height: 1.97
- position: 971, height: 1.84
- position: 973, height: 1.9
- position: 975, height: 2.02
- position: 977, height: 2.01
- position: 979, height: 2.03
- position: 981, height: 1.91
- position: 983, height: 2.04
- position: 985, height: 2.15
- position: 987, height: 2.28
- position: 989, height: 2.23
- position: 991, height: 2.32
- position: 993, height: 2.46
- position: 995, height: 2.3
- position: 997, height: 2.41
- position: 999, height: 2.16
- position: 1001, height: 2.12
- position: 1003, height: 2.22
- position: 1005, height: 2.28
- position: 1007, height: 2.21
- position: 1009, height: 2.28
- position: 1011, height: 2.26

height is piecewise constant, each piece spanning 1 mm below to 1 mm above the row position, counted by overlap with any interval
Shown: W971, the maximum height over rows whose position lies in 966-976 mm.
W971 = 2.02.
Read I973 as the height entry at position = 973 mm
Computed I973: 1.9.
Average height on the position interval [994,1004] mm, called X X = 2.24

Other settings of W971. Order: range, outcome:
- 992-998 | 2.46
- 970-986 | 2.15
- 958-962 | 1.43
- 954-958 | 1.16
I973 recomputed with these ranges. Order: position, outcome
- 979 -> 2.03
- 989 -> 2.23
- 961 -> 1.43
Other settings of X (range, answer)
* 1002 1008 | 2.24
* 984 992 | 2.25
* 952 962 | 1.22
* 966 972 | 1.89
